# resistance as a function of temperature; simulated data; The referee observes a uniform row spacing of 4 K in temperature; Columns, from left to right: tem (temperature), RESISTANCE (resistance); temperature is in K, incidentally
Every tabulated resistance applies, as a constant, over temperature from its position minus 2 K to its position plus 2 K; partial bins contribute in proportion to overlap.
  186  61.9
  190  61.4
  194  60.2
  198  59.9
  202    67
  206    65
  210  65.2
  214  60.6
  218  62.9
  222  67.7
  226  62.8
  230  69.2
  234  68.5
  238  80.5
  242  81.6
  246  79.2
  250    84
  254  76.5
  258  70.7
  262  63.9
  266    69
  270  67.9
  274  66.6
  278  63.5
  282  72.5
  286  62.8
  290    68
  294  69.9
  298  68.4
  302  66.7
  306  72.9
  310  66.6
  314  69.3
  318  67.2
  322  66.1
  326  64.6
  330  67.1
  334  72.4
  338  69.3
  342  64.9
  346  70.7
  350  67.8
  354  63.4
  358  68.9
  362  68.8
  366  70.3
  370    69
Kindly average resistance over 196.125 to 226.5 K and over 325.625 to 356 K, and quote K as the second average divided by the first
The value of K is 1.06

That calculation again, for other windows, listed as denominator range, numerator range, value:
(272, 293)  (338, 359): 1.01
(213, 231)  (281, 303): 1.05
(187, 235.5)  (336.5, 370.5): 1.06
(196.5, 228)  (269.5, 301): 1.05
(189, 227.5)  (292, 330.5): 1.07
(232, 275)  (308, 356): 0.92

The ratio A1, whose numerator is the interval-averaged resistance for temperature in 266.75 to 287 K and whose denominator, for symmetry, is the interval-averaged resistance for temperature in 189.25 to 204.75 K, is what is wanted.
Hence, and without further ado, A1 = 1.1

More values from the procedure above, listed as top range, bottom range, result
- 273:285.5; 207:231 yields 1.04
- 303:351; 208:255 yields 0.95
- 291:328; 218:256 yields 0.92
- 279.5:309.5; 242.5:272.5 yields 0.93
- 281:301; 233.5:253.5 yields 0.86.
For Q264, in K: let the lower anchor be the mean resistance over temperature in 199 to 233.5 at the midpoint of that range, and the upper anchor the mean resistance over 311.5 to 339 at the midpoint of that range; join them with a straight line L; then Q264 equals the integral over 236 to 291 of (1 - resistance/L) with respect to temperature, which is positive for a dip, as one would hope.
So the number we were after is -4.74 K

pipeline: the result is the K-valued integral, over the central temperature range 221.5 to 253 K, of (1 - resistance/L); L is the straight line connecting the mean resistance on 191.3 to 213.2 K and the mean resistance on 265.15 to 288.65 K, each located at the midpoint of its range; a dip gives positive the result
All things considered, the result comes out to -4.6 K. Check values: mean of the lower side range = 63.2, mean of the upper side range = 67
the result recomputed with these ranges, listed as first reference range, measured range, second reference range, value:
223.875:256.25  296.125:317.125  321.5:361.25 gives 0.5 K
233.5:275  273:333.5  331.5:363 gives 2.8 K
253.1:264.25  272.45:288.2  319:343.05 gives 0.6 K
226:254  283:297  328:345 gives 0.9 K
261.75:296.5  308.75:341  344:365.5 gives 0.0 K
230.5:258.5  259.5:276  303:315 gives 1.6 K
